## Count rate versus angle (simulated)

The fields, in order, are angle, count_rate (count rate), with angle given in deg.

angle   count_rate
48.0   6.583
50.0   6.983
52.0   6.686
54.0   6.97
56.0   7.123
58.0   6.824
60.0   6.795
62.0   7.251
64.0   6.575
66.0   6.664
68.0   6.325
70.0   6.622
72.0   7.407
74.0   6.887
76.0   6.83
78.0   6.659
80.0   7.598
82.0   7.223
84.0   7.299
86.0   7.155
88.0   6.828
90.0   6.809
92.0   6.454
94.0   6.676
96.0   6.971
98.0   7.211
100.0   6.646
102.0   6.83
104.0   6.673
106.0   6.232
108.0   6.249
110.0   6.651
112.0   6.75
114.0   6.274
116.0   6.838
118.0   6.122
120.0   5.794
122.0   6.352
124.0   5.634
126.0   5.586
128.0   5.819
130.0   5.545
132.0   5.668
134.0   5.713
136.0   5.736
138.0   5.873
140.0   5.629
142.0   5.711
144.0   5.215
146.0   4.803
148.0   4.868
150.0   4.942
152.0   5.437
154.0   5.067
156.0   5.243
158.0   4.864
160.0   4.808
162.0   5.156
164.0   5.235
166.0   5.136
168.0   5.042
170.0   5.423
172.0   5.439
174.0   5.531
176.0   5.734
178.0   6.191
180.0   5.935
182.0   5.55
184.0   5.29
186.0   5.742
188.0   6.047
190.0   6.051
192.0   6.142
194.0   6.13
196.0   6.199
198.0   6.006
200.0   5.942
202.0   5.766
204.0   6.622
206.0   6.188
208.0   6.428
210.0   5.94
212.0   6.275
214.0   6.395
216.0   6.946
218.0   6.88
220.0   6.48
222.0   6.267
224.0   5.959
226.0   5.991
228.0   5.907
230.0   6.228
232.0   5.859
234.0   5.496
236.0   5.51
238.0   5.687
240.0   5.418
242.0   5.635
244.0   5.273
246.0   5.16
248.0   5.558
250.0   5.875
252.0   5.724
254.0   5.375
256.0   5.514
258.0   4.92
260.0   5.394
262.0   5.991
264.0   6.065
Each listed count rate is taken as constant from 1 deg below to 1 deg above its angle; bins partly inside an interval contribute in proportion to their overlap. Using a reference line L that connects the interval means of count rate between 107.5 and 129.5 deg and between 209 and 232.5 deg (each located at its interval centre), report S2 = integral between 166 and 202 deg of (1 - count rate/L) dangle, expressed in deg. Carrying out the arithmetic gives 2.7 deg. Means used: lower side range 6.17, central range 5.77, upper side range 6.27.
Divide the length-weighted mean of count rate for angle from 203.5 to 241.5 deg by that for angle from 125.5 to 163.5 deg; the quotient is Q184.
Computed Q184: 1.14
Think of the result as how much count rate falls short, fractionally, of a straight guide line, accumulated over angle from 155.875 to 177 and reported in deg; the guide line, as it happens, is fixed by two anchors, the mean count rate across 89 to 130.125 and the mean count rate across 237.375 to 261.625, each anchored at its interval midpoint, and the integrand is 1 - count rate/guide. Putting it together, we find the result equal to 2.8 deg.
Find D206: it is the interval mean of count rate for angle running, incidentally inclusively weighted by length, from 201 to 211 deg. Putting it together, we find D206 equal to 6.19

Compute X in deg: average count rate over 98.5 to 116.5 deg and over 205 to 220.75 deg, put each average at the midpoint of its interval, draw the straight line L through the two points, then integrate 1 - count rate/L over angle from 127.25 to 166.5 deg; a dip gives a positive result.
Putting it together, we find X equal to 7.3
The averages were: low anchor 6.58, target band 5.32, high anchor 6.44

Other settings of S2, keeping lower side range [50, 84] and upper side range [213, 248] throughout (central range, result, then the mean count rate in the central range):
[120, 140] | 2.4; 5.76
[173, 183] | 0.7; 5.79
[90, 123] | 0.6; 6.55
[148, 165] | 3.5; 5.08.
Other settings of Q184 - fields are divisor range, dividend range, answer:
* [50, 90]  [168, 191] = 0.82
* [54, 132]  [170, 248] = 0.90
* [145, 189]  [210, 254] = 1.11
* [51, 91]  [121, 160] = 0.79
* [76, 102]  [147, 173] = 0.74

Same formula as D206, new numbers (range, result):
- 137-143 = 5.74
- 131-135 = 5.69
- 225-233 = 6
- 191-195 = 6.14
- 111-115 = 6.51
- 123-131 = 5.65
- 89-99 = 6.82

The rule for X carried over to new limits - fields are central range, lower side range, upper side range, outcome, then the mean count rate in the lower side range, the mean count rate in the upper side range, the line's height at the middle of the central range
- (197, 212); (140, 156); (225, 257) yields -1.9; 5.18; 5.64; 5.46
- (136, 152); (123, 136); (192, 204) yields 1.2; 5.67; 6.07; 5.75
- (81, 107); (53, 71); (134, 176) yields -2.4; 6.79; 5.28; 6.27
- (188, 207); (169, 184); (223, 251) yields -1.5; 5.66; 5.68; 5.67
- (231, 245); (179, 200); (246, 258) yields 0.1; 5.91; 5.51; 5.6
